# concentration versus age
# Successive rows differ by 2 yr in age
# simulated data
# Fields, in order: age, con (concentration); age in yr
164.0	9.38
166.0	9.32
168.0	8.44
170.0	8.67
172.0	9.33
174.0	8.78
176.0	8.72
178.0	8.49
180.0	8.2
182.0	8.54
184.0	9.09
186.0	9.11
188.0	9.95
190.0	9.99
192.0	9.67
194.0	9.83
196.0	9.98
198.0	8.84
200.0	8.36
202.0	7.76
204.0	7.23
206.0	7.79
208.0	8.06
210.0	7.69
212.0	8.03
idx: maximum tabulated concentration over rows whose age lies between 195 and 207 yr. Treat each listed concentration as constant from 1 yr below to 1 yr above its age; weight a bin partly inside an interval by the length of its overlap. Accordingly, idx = 9.98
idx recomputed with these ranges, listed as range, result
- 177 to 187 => 9.11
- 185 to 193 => 9.99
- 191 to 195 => 9.83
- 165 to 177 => 9.33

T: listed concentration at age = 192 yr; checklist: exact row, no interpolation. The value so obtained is 9.67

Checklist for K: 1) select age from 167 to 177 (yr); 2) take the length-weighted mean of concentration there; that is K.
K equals 8.79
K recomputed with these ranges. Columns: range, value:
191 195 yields 9.75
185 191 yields 9.68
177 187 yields 8.69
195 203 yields 8.73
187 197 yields 9.88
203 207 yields 7.51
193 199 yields 9.55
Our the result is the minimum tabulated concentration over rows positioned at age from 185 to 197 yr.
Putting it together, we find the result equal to 9.11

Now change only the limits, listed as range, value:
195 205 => 7.23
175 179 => 8.49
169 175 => 8.67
